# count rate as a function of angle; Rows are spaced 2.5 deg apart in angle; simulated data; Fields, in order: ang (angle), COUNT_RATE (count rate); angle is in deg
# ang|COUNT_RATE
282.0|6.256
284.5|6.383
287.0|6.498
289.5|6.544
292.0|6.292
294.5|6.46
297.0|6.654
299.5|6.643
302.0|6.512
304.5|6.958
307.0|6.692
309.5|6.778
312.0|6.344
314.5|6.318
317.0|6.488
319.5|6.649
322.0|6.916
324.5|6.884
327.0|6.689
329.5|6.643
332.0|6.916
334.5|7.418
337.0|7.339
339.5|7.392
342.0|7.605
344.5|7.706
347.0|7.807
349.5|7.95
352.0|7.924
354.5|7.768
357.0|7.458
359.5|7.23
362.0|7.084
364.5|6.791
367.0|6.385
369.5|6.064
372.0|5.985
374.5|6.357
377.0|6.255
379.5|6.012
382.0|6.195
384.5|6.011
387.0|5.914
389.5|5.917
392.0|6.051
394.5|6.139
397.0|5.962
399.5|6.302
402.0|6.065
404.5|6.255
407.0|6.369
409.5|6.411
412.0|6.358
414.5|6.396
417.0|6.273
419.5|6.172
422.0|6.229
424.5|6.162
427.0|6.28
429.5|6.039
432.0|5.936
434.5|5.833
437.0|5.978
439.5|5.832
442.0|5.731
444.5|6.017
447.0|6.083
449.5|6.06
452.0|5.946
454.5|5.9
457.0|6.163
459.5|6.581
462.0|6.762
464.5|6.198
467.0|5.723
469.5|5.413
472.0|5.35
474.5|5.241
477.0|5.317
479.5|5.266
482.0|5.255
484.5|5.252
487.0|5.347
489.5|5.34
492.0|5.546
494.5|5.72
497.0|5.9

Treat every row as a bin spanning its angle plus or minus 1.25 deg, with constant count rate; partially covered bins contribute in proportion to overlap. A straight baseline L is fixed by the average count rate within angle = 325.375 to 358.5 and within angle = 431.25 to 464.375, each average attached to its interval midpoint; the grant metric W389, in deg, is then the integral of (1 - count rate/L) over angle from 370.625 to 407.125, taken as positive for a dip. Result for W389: 3.8 deg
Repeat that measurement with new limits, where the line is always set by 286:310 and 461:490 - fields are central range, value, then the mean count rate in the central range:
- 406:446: -2.0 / 6.12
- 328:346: -2.6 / 7.29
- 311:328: -0.4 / 6.62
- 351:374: -2.7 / 6.94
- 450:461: -1.0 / 6.16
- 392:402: -0.2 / 6.12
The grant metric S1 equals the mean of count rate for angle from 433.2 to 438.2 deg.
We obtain 5.91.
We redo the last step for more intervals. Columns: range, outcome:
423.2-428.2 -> 6.22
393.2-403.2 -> 6.12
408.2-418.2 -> 6.36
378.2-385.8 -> 6.07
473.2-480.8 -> 5.28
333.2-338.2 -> 7.37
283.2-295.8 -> 6.44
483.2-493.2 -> 5.37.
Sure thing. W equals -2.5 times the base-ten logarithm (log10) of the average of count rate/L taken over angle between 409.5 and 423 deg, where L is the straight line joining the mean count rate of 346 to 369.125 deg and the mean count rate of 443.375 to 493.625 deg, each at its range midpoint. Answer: 0.032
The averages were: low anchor 7.32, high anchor 5.74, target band 6.3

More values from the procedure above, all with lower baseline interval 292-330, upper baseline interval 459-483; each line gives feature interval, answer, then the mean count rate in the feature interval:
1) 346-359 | -0.21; 7.75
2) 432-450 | -0.01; 5.93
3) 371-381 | 0.02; 6.16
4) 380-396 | 0.03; 6.04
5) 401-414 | -0.04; 6.3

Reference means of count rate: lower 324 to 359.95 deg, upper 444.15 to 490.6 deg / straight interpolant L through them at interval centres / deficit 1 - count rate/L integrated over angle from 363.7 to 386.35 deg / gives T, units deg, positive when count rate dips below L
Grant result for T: 2.4 deg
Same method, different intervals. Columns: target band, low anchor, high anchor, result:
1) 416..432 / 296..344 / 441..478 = -0.07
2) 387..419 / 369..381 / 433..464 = -0.42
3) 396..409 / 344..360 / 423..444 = 0.84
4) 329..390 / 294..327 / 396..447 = -4.53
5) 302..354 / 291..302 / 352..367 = -1.35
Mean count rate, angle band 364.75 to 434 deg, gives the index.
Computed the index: 6.17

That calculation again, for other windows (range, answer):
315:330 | 6.7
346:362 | 7.64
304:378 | 6.96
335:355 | 7.67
